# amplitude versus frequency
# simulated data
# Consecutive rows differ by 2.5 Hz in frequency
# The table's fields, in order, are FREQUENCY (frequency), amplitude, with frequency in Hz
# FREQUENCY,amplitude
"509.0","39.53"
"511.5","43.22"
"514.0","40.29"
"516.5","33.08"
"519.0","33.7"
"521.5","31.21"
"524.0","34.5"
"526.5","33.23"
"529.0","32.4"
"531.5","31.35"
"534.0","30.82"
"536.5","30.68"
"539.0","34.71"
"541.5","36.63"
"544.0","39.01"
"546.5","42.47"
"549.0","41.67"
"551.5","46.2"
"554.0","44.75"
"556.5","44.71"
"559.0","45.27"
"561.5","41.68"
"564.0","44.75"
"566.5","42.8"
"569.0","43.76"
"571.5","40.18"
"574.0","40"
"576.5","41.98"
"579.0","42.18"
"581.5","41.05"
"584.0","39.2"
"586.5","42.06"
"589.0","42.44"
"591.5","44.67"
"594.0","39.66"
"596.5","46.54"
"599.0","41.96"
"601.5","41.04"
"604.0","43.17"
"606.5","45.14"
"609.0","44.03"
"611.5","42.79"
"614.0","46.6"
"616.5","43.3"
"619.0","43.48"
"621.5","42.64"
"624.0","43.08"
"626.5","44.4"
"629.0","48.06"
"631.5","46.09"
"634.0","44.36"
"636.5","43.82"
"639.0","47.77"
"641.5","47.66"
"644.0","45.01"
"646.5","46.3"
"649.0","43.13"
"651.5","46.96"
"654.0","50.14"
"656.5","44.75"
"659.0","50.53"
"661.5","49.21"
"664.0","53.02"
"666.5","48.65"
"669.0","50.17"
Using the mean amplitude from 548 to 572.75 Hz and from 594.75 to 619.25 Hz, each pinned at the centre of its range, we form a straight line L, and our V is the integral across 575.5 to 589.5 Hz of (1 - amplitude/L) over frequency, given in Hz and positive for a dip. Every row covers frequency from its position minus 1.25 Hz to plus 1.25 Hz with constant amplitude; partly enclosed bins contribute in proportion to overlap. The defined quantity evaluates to 0.7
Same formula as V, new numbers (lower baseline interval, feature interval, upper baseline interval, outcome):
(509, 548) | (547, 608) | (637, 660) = -4.38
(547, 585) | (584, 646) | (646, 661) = 1.50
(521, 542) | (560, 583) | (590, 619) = -2.04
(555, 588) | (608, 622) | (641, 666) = 0.40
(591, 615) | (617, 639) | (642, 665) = 0.44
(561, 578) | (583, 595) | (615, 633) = 0.36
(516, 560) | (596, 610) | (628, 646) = -0.16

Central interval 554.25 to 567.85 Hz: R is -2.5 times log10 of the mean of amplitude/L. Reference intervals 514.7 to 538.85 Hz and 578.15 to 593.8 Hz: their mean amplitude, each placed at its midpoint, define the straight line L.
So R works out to -0.16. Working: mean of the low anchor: 32.6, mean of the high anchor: 41.8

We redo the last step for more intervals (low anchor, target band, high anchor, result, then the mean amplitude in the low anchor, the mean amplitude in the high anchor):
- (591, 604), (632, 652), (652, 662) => 0.034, 42.7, 48.5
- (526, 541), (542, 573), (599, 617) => -0.192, 32.4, 43.6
